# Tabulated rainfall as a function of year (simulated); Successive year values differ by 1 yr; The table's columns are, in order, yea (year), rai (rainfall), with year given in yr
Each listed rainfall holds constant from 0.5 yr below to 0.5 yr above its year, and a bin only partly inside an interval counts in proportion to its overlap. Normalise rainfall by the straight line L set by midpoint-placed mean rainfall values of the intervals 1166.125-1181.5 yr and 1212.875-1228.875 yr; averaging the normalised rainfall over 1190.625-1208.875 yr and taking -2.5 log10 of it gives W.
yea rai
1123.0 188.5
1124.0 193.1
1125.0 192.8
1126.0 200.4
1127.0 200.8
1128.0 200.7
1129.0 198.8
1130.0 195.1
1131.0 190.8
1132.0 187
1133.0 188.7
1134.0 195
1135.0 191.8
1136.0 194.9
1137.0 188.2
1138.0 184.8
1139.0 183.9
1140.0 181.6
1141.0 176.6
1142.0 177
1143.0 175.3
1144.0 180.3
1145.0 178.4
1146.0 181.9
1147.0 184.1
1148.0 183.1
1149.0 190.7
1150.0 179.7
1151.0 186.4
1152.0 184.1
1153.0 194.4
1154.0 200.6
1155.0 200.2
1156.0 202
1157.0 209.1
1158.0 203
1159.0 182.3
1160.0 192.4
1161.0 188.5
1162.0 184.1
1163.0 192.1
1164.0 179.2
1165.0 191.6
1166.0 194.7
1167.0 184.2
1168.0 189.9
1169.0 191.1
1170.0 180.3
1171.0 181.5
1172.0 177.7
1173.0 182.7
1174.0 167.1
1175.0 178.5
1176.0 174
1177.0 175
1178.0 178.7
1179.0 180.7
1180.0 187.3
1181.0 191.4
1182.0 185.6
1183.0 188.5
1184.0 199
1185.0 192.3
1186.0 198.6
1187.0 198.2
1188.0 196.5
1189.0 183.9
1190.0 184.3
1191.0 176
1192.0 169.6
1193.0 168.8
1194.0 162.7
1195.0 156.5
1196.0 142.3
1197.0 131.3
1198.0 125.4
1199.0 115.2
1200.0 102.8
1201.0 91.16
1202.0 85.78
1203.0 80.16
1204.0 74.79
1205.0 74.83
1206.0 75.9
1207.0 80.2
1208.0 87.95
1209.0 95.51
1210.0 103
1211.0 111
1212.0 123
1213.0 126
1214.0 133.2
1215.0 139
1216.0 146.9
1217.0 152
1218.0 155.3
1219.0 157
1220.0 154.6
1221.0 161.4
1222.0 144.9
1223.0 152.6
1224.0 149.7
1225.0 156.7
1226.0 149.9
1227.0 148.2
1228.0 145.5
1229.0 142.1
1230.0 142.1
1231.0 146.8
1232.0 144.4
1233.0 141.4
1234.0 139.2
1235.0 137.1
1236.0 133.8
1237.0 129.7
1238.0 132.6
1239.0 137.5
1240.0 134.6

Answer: 0.38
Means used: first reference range 182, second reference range 149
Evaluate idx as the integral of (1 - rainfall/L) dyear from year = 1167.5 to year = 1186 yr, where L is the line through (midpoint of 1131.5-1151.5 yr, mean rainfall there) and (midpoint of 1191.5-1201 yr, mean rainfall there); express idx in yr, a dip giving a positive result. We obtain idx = -3.4 yr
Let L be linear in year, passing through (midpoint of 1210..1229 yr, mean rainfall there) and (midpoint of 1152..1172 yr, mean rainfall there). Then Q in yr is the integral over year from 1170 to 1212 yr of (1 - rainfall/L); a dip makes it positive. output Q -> 4.95 yr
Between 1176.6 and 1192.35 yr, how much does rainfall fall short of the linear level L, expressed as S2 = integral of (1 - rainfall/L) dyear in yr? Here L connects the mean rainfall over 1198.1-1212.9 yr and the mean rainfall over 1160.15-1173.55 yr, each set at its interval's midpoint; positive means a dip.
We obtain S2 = -4.7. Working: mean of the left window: 186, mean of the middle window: 187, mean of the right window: 94.7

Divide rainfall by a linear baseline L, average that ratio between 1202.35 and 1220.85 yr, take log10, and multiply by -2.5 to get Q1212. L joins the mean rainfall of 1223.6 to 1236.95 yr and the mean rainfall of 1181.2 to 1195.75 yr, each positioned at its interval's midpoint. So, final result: 0.35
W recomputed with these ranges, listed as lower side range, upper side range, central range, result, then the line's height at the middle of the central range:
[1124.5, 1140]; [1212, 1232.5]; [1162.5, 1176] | -0.06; 174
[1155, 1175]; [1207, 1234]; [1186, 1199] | -0.01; 163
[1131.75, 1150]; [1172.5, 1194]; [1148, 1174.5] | -0.03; 184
